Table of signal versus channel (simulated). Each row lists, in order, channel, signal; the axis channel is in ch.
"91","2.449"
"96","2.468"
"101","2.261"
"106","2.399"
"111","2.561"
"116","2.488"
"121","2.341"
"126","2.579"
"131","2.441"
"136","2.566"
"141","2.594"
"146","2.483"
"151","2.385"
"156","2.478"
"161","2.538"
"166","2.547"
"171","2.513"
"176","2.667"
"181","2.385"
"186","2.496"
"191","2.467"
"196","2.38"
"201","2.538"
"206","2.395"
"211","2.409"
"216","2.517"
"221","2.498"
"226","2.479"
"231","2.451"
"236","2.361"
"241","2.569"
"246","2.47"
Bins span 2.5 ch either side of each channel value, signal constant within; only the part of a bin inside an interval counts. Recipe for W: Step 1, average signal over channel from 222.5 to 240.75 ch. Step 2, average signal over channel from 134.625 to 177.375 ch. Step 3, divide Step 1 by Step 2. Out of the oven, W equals 1.0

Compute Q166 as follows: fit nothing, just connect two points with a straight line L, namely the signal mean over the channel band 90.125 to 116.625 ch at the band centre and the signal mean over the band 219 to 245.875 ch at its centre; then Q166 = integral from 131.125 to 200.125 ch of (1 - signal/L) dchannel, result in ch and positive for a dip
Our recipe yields -1.3 ch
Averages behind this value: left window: 2.43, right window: 2.47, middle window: 2.5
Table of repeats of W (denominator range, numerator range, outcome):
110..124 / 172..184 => 1.03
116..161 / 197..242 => 0.99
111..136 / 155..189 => 1.01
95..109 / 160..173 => 1.07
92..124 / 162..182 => 1.05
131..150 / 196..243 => 0.98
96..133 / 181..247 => 1.01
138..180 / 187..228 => 0.98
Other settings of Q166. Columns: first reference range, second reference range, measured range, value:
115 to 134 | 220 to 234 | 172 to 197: -0.2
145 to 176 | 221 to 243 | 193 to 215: 0.4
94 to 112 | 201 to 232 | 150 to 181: -1.0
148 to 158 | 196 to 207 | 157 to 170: -0.5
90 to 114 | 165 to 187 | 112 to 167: -0.4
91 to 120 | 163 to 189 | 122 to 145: -0.6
